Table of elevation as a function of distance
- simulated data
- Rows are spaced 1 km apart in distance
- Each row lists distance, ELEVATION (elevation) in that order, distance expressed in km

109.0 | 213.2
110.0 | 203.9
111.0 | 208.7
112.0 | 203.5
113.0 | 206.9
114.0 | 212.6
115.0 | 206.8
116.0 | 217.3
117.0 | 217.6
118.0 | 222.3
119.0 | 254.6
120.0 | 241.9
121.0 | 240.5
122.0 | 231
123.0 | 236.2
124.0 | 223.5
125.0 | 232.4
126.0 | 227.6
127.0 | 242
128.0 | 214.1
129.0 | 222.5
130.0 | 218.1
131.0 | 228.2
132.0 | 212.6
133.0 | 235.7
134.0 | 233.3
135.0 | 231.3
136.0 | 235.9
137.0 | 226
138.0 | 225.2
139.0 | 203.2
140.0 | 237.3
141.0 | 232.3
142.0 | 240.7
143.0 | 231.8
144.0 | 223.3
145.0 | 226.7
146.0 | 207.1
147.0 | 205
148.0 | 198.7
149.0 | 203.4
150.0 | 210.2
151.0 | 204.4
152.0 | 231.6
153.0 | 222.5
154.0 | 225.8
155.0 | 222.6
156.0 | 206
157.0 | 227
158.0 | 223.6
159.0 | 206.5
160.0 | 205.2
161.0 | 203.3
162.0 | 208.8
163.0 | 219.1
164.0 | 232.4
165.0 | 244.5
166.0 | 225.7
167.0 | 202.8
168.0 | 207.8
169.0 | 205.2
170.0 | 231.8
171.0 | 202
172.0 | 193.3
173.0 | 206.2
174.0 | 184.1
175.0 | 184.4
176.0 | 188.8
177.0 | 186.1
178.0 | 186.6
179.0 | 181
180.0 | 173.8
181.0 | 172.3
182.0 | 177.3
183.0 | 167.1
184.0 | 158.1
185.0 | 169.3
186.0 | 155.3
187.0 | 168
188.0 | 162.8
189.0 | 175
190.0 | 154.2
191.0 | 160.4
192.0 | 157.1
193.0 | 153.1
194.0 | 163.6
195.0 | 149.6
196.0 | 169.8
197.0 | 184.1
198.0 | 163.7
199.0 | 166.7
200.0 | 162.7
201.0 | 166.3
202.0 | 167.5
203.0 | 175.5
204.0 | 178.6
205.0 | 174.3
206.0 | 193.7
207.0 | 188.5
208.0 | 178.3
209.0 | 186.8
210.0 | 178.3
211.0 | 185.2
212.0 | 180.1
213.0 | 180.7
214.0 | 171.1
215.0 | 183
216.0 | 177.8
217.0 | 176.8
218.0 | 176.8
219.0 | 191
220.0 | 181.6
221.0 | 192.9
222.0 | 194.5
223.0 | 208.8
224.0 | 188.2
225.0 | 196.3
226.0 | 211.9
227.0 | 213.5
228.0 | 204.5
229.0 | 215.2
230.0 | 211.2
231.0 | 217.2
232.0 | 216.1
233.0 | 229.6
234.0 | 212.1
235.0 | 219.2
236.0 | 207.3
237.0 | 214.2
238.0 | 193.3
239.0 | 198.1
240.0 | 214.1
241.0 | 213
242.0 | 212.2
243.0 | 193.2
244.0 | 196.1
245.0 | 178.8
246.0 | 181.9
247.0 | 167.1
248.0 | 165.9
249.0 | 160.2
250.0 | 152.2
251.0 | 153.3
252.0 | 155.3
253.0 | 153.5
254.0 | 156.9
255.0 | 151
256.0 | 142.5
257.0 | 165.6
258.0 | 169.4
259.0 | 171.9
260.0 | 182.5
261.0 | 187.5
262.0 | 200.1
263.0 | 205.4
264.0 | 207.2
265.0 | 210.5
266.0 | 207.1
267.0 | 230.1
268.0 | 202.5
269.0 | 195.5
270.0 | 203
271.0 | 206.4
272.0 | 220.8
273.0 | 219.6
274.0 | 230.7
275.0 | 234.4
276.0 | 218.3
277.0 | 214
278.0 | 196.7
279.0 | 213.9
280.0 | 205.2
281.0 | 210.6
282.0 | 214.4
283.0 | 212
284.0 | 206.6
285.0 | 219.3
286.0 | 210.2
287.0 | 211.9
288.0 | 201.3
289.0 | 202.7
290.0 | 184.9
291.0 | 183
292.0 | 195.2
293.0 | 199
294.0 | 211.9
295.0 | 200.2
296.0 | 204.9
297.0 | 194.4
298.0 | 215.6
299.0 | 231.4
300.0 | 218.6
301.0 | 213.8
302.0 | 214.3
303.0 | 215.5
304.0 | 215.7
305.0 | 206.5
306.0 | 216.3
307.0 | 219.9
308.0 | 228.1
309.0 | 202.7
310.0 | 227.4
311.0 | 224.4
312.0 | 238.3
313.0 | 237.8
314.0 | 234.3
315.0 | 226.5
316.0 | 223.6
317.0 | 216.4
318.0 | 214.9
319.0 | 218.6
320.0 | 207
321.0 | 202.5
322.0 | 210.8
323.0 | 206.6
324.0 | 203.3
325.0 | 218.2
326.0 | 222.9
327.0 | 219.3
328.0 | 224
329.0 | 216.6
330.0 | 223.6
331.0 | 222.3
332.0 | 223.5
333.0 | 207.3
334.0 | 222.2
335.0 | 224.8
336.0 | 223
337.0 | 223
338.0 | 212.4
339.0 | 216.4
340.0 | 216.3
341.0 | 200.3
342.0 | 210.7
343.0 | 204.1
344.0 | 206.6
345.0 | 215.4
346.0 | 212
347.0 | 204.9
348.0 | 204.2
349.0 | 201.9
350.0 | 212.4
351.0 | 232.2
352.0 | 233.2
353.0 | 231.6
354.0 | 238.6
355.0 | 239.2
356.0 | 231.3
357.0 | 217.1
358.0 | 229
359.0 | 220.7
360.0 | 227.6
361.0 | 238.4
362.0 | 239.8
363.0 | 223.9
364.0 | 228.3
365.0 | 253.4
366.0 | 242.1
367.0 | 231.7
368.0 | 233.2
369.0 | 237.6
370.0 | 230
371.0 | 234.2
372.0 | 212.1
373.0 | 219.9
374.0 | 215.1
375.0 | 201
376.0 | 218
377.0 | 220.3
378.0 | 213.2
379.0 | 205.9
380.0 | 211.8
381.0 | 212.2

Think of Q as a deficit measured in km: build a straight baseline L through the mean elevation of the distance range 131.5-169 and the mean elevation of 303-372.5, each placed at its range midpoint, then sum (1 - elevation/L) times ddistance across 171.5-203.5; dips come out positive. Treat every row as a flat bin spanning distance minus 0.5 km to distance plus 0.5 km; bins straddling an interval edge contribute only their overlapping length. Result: 7.1 km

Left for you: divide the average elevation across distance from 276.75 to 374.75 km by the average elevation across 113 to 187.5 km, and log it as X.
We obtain 1.02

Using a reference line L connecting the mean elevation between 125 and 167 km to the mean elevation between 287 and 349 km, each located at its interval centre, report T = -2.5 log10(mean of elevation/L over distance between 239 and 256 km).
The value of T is 0.23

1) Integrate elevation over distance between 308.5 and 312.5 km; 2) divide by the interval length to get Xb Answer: 223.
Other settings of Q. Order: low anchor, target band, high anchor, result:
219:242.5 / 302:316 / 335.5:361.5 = -0.5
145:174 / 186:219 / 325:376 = 6.6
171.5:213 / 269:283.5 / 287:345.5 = -0.9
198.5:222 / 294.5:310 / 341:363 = -0.5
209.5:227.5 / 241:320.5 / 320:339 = 1.0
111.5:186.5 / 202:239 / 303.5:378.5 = 3.7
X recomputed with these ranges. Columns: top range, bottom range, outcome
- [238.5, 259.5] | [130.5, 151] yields 0.78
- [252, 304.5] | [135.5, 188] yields 0.98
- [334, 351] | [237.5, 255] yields 1.19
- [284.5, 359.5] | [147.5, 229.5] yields 1.14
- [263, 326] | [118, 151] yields 0.94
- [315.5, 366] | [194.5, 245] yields 1.15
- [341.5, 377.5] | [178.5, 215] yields 1.31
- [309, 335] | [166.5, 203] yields 1.24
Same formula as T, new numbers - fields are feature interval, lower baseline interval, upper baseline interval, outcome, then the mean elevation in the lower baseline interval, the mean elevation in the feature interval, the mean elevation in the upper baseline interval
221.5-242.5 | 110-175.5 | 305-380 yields 0.05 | 219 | 209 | 221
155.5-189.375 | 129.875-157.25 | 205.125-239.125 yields 0.09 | 222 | 195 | 196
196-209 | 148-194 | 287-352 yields 0.14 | 195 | 175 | 214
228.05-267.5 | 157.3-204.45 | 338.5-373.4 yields 0.05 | 185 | 190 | 224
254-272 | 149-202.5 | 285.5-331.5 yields 0.08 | 190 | 190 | 214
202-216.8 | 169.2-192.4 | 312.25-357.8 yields 0.03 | 178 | 180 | 218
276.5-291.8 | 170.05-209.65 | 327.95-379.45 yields -0.02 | 175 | 206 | 222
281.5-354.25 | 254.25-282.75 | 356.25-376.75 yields 0.00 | 200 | 215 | 228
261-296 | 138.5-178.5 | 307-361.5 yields 0.05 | 213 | 208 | 219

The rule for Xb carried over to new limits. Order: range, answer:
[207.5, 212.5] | 182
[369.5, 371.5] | 232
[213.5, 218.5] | 177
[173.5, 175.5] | 184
